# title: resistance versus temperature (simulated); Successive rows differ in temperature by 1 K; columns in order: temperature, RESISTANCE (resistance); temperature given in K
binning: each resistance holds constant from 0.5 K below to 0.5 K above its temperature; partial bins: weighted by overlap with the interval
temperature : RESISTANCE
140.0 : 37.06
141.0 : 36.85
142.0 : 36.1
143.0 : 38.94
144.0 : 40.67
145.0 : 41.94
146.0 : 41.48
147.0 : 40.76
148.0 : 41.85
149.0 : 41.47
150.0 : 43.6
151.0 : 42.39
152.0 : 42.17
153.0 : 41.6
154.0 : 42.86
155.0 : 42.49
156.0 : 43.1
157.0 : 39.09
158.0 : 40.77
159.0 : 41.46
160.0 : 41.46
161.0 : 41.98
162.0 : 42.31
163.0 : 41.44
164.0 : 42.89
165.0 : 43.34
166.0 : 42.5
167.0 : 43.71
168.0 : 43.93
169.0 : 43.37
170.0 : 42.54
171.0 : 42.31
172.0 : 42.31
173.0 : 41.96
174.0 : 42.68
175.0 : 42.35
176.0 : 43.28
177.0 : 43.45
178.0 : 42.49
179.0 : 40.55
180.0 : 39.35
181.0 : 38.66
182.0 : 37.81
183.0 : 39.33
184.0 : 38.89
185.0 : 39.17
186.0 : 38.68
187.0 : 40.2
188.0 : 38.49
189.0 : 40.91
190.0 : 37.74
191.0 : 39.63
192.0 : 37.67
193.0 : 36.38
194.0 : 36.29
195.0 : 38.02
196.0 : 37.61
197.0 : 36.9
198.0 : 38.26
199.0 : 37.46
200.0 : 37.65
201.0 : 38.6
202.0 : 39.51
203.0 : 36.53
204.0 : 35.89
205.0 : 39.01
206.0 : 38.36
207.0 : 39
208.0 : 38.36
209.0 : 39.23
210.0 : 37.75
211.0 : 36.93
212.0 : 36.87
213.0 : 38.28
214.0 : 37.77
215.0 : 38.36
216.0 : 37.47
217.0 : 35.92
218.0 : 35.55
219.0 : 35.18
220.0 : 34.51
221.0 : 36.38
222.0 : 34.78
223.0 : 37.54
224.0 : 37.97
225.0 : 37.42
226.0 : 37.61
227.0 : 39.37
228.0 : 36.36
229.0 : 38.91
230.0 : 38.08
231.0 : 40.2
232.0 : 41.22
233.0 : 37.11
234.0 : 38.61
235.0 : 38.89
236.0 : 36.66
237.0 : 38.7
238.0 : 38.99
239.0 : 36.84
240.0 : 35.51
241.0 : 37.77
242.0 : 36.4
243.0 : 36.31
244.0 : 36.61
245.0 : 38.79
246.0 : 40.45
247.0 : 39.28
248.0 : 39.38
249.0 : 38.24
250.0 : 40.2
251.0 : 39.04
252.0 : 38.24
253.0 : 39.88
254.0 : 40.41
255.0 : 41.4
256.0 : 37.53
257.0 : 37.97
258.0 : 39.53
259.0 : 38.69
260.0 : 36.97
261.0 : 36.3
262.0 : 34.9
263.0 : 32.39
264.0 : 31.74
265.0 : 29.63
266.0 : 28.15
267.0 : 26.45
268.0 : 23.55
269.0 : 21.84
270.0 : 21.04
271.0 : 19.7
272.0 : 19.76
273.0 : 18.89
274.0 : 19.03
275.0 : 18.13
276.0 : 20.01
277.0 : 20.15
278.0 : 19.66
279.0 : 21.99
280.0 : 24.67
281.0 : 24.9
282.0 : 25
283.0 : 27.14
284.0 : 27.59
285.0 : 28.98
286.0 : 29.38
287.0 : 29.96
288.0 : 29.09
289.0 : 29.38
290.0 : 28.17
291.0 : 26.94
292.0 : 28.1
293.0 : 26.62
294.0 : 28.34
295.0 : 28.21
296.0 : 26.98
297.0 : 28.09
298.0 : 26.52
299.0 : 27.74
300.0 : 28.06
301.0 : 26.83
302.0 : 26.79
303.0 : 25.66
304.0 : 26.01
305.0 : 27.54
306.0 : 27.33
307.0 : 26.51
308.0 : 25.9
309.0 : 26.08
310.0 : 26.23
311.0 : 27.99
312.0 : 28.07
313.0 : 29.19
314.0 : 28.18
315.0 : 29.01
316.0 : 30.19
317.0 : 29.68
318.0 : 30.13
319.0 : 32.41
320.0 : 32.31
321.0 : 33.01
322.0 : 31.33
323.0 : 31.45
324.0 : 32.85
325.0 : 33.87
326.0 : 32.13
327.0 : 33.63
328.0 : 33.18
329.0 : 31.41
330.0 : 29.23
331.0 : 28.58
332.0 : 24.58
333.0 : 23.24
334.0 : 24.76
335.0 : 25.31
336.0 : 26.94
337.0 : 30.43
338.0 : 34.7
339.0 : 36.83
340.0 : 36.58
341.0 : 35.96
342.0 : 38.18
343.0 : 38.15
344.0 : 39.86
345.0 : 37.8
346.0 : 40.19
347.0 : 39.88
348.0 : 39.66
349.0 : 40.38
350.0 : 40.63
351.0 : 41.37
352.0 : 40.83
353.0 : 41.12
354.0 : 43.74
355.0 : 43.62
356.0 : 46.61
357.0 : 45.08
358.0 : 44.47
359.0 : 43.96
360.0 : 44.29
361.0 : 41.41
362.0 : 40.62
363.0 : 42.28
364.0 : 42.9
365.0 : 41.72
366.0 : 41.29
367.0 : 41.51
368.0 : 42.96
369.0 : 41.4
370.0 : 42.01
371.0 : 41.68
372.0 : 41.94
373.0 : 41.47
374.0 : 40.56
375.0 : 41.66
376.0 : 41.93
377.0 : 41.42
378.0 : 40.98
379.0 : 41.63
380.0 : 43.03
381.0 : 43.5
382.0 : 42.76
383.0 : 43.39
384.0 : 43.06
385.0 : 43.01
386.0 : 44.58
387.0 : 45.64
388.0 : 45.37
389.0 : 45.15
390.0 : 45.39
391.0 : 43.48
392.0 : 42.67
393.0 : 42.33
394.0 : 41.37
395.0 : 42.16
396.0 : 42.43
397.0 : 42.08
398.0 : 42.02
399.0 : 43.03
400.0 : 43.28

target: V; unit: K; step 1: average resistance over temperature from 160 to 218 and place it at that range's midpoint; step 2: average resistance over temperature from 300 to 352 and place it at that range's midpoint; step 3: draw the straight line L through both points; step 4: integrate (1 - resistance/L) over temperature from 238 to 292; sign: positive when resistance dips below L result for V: 6.6 K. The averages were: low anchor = 39.6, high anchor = 31.6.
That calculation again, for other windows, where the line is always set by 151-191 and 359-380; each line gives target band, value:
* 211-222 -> 1.3 K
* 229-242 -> 1.1 K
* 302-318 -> 5.4 K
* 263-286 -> 9.8 K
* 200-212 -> 1.0 K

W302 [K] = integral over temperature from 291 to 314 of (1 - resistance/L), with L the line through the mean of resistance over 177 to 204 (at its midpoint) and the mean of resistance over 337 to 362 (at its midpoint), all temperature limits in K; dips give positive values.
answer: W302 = 7.3 K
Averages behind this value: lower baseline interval 38.6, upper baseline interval 40.4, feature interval 27.2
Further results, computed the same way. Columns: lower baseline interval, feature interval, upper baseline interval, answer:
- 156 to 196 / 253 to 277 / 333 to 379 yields 6.5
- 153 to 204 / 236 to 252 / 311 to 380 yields 0.3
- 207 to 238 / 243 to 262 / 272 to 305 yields -3.8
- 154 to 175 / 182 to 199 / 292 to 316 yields 0.5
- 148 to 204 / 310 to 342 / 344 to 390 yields 8.7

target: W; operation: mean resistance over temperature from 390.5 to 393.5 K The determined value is 42.8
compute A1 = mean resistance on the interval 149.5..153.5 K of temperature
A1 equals 42.4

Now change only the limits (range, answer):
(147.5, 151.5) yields 42.3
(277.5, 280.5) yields 22.1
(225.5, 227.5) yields 38.5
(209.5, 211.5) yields 37.3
